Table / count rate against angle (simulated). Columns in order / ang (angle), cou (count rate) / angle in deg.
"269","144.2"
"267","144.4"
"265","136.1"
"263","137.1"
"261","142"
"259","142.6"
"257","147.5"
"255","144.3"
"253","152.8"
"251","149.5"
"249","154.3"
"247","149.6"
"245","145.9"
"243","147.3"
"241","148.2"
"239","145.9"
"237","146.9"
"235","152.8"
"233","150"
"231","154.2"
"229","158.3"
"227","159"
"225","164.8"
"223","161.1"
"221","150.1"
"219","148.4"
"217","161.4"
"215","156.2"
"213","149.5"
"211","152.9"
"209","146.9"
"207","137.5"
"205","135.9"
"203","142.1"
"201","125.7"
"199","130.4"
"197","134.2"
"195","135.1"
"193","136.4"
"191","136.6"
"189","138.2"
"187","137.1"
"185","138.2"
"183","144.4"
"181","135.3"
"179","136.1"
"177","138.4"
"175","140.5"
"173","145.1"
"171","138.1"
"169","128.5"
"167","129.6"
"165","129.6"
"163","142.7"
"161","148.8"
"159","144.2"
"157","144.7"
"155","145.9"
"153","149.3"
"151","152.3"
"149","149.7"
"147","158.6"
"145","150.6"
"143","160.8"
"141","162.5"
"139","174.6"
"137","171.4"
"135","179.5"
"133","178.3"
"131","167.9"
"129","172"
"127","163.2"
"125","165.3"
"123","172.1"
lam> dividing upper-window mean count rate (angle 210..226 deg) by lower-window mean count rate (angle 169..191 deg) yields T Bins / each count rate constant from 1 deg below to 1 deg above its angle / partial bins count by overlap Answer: 1.12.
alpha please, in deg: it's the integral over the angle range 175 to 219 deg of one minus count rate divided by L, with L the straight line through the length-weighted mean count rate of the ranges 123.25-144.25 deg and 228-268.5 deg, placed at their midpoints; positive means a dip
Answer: 4.6 deg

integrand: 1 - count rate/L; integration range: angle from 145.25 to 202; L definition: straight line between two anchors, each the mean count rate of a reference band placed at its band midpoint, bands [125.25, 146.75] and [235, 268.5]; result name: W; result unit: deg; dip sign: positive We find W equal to 7.3 deg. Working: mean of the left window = 168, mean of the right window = 146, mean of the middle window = 140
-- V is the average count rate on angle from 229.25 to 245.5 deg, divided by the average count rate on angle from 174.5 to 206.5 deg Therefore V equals 1.1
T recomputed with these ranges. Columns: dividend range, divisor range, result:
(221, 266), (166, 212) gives 1.09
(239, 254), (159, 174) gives 1.08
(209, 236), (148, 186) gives 1.10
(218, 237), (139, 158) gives 1.01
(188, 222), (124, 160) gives 0.89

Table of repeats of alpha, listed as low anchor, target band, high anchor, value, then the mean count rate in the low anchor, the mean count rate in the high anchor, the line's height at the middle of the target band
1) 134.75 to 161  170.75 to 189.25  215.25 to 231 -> 2.1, 156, 157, 157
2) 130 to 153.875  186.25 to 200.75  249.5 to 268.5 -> 1.9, 163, 144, 155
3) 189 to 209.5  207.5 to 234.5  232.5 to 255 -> -2.3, 136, 149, 142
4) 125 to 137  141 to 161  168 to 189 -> 0.8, 172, 138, 157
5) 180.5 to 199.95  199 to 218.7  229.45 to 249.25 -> -0.4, 137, 150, 142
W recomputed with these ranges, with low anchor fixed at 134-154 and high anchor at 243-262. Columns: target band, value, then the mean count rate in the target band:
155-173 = 2.20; 139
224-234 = -0.45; 157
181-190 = 0.97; 139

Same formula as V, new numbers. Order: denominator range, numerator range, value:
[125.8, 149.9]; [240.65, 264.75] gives 0.88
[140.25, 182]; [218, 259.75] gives 1.05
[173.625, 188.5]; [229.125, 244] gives 1.08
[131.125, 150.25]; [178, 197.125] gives 0.83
